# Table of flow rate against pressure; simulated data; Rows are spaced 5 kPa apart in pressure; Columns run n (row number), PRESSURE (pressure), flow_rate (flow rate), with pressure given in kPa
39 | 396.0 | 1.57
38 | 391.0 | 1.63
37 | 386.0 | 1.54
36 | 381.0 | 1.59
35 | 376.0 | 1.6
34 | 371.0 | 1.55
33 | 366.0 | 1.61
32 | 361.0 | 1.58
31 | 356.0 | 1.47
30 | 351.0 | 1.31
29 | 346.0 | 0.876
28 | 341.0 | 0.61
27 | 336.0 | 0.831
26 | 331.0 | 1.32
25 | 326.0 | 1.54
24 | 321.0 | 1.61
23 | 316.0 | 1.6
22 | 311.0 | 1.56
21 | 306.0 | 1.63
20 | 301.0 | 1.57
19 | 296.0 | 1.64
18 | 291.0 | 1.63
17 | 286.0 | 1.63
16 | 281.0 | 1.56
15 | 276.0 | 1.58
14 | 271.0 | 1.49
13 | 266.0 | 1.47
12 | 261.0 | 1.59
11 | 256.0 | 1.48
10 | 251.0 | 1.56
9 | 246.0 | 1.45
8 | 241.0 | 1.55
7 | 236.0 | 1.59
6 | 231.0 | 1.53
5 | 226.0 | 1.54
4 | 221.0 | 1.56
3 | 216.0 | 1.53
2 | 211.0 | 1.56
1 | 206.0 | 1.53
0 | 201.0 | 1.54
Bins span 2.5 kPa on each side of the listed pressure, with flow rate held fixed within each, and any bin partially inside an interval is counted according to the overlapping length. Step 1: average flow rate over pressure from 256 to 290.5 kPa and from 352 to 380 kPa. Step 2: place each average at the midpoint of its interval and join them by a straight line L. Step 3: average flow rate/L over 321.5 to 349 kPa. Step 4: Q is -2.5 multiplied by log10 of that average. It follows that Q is 0.39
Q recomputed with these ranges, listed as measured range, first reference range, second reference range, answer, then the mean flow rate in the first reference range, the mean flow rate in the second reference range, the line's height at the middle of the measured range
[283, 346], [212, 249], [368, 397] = 0.11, 1.54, 1.58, 1.56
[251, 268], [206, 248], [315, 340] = -0.04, 1.54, 1.32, 1.47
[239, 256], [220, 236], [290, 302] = 0.04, 1.55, 1.62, 1.57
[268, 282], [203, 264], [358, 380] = 0.01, 1.54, 1.58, 1.55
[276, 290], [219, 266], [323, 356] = -0.17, 1.54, 1.12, 1.36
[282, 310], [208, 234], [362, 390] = -0.04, 1.54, 1.58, 1.56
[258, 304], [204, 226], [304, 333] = -0.02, 1.54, 1.55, 1.55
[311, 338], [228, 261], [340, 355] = -0.23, 1.53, 1.02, 1.13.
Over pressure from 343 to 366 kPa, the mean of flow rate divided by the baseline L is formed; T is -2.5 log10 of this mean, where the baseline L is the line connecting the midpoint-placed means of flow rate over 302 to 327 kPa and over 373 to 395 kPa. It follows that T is 0.20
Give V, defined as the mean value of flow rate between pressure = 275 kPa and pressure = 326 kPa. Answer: 1.6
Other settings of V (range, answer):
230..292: 1.55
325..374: 1.26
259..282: 1.54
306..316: 1.59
